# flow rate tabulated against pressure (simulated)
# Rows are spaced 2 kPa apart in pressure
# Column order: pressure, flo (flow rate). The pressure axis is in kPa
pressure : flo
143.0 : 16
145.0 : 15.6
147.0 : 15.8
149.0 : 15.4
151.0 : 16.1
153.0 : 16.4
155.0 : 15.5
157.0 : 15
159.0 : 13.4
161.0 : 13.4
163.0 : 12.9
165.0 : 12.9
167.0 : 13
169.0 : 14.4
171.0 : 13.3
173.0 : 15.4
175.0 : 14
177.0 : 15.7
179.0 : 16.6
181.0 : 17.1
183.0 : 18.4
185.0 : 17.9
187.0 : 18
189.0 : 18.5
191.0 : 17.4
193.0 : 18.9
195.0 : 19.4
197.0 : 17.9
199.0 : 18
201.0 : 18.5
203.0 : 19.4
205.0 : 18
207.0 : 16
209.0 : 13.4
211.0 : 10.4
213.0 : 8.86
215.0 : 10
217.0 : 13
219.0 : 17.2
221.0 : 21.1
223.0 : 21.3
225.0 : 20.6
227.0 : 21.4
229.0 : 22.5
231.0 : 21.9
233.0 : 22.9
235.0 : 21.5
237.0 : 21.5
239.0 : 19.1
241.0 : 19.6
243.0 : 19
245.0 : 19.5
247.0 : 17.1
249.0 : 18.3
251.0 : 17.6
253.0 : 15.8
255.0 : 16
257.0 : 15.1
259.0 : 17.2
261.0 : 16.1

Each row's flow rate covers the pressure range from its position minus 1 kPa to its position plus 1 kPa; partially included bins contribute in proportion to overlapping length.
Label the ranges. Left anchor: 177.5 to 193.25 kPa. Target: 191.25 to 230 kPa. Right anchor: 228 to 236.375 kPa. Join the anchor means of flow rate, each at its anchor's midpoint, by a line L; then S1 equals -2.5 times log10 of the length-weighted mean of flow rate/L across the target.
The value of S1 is 0.17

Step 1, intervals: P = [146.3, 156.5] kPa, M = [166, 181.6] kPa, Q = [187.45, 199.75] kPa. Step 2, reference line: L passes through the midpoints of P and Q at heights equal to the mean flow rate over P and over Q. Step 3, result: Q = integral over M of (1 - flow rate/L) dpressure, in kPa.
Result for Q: 2.1 kPa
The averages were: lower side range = 15.8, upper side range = 18.3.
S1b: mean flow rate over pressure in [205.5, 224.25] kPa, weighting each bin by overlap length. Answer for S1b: 14.8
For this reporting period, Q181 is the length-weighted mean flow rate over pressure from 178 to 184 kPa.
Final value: 17.4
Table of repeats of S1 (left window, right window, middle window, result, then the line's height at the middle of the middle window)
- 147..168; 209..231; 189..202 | -0.16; 15.8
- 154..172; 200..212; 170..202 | -0.15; 14.9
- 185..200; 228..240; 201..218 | 0.37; 19.6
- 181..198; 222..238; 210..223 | 0.42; 20.5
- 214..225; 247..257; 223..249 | -0.21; 16.8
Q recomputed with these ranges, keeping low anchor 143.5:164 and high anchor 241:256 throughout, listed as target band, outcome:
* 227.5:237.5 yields -2.8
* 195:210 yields -1.0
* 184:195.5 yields -1.6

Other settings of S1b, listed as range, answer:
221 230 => 21.4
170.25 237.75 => 17.5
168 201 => 17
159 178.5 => 13.9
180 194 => 18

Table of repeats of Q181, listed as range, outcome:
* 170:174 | 14.4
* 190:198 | 18.4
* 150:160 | 15.3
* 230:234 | 22.4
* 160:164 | 13.2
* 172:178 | 15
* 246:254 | 17.2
